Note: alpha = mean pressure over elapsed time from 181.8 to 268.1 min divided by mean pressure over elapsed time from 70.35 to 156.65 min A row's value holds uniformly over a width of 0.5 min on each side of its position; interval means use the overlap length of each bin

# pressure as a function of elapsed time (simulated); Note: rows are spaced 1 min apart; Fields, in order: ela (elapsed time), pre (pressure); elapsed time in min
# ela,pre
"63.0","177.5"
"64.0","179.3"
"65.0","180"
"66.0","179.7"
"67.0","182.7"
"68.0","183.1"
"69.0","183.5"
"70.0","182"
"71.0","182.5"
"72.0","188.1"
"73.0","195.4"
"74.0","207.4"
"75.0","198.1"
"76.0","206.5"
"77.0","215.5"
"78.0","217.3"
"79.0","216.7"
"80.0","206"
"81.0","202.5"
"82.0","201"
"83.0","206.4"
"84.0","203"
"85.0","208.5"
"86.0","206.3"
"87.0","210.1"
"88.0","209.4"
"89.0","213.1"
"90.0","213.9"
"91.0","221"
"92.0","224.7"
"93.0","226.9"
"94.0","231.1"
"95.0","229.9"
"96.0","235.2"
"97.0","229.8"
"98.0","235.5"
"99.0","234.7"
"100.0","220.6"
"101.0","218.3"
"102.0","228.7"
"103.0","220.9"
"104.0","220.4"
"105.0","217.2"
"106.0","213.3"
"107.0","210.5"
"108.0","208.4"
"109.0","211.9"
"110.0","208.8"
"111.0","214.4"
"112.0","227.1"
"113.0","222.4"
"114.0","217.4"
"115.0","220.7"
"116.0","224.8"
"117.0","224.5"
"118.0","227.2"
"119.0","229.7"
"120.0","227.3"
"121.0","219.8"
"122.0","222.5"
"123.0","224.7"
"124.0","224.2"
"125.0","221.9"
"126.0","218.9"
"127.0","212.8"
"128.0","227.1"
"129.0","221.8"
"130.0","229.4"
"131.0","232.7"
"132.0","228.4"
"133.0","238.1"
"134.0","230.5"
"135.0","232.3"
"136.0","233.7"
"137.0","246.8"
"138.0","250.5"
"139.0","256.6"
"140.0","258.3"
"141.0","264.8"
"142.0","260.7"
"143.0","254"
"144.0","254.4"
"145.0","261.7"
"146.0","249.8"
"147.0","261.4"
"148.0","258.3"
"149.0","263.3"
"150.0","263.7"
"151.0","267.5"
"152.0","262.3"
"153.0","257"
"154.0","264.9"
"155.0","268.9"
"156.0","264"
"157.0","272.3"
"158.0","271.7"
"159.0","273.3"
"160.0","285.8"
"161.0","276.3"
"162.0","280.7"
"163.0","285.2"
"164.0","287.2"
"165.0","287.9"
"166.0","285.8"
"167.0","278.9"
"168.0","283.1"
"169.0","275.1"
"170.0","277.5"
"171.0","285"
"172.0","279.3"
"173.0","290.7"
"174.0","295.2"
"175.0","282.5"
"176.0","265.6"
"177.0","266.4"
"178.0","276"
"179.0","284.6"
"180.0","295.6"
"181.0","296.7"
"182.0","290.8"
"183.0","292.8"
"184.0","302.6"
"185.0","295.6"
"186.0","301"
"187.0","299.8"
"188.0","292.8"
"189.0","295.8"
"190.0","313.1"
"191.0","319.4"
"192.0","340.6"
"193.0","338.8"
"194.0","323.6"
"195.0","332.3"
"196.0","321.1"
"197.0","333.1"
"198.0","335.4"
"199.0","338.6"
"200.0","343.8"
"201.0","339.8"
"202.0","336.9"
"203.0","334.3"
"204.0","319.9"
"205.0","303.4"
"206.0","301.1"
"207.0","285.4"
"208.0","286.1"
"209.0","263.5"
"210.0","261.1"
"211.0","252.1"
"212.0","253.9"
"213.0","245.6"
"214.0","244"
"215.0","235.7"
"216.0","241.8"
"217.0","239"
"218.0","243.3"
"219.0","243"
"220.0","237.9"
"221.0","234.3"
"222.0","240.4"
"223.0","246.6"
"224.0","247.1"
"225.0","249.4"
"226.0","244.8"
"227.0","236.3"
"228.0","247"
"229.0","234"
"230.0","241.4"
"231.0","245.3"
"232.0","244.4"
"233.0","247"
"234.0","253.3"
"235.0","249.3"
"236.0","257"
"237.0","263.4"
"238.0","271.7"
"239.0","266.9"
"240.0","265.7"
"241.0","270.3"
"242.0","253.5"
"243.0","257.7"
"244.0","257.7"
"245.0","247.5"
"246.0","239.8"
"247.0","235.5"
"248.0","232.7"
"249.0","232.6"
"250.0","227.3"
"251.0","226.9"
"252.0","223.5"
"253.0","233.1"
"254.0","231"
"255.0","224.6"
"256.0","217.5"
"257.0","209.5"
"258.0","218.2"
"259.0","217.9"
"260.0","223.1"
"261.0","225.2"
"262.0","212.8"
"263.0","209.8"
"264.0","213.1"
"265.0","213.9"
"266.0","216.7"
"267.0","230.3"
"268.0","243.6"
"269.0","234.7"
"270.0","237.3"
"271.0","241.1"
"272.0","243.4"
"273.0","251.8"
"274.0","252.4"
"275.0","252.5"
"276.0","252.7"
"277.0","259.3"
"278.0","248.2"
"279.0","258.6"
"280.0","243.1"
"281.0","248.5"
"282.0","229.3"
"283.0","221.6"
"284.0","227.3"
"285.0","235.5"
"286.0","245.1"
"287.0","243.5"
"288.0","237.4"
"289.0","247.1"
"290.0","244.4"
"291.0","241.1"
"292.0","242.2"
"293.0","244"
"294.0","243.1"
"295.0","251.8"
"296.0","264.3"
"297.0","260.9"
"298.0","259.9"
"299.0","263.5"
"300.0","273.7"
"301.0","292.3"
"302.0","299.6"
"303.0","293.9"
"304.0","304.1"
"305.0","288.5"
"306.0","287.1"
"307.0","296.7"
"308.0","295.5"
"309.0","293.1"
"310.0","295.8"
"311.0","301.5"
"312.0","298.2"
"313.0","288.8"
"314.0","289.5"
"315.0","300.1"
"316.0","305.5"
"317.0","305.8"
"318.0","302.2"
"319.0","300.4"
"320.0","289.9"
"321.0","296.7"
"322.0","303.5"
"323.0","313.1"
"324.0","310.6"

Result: 1.16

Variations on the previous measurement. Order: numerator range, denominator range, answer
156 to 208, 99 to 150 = 1.29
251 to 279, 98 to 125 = 1.05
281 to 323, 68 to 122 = 1.28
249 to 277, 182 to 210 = 0.73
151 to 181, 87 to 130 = 1.25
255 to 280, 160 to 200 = 0.78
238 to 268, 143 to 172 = 0.86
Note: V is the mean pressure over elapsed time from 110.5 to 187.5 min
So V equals 258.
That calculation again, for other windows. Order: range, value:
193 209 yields 321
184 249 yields 274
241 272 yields 230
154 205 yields 298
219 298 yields 241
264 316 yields 259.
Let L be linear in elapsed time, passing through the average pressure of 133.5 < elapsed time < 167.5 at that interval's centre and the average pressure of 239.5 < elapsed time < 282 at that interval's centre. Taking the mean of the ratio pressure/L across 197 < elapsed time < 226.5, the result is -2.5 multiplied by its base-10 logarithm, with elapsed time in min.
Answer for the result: -0.11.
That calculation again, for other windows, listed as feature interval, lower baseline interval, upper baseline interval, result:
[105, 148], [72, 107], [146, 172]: 0.07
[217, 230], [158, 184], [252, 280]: 0.06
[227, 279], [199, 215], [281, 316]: 0.17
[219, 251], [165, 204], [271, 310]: 0.14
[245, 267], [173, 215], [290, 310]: 0.26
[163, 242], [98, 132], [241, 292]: -0.21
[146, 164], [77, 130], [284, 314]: -0.16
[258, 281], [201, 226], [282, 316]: 0.14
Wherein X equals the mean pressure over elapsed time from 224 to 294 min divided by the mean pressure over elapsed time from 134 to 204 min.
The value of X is 0.8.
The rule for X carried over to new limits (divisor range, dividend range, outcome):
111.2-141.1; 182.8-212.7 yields 1.34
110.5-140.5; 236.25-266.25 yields 1.03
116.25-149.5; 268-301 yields 1.04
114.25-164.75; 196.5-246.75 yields 1.07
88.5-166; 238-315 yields 1.04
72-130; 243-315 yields 1.15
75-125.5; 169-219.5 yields 1.34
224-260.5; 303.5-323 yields 1.23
